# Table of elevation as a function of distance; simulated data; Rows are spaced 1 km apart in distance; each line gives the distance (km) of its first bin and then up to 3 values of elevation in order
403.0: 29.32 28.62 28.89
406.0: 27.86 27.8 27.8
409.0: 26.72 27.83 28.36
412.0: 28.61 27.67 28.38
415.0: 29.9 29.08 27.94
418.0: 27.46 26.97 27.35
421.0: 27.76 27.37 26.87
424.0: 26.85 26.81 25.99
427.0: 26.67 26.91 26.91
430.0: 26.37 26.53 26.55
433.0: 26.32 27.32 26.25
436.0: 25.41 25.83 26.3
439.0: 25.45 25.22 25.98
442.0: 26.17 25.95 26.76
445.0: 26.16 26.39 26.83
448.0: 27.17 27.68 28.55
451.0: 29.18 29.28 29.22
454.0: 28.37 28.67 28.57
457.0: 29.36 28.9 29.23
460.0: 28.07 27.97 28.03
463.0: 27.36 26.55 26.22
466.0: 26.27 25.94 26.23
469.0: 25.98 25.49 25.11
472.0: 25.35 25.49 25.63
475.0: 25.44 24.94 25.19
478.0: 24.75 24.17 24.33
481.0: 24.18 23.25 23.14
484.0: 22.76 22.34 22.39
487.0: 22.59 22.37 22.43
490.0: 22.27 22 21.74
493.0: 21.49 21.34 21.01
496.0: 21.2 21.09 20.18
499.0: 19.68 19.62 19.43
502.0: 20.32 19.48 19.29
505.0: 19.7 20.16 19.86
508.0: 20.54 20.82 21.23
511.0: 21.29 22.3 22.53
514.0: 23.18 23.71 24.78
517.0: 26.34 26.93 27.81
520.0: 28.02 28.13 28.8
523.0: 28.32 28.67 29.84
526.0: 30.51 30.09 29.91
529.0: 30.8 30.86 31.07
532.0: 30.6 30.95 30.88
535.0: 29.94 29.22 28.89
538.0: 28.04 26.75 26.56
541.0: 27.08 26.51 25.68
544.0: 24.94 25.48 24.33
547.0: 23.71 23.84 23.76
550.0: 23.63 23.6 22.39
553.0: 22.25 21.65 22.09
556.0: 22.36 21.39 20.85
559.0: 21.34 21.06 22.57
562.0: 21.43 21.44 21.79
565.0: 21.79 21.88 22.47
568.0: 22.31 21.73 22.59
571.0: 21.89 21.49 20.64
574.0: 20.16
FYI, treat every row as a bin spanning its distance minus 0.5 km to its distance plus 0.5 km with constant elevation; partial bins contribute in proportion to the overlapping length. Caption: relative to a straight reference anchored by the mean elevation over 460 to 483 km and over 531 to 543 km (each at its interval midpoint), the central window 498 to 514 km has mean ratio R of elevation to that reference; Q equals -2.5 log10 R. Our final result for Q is 0.31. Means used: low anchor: 25.6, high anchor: 28.6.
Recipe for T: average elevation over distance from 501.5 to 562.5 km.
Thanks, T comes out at 25.1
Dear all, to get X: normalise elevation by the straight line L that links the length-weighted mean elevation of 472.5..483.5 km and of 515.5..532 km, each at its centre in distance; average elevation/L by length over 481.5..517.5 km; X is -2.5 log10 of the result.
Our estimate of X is 0.224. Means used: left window 24.6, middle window 21.6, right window 28.9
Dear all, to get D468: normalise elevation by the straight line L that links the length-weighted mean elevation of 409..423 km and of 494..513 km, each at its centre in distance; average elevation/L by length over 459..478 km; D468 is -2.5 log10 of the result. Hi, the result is -0.12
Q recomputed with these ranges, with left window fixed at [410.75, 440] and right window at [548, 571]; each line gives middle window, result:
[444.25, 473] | -0.06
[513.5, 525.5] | -0.15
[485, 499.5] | 0.14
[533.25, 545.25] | -0.20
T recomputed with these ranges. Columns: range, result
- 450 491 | 25.8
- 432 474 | 27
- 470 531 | 23.9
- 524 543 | 29.2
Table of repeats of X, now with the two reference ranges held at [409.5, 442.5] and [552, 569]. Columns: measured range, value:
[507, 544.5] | -0.169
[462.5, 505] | 0.073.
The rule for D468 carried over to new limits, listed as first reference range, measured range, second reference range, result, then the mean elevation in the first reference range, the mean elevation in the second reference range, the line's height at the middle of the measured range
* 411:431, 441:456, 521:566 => -0.02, 27.5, 25.8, 27.1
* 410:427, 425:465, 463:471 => -0.01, 27.7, 26.1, 26.8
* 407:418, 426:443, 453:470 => 0.07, 28.2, 27.6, 27.9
